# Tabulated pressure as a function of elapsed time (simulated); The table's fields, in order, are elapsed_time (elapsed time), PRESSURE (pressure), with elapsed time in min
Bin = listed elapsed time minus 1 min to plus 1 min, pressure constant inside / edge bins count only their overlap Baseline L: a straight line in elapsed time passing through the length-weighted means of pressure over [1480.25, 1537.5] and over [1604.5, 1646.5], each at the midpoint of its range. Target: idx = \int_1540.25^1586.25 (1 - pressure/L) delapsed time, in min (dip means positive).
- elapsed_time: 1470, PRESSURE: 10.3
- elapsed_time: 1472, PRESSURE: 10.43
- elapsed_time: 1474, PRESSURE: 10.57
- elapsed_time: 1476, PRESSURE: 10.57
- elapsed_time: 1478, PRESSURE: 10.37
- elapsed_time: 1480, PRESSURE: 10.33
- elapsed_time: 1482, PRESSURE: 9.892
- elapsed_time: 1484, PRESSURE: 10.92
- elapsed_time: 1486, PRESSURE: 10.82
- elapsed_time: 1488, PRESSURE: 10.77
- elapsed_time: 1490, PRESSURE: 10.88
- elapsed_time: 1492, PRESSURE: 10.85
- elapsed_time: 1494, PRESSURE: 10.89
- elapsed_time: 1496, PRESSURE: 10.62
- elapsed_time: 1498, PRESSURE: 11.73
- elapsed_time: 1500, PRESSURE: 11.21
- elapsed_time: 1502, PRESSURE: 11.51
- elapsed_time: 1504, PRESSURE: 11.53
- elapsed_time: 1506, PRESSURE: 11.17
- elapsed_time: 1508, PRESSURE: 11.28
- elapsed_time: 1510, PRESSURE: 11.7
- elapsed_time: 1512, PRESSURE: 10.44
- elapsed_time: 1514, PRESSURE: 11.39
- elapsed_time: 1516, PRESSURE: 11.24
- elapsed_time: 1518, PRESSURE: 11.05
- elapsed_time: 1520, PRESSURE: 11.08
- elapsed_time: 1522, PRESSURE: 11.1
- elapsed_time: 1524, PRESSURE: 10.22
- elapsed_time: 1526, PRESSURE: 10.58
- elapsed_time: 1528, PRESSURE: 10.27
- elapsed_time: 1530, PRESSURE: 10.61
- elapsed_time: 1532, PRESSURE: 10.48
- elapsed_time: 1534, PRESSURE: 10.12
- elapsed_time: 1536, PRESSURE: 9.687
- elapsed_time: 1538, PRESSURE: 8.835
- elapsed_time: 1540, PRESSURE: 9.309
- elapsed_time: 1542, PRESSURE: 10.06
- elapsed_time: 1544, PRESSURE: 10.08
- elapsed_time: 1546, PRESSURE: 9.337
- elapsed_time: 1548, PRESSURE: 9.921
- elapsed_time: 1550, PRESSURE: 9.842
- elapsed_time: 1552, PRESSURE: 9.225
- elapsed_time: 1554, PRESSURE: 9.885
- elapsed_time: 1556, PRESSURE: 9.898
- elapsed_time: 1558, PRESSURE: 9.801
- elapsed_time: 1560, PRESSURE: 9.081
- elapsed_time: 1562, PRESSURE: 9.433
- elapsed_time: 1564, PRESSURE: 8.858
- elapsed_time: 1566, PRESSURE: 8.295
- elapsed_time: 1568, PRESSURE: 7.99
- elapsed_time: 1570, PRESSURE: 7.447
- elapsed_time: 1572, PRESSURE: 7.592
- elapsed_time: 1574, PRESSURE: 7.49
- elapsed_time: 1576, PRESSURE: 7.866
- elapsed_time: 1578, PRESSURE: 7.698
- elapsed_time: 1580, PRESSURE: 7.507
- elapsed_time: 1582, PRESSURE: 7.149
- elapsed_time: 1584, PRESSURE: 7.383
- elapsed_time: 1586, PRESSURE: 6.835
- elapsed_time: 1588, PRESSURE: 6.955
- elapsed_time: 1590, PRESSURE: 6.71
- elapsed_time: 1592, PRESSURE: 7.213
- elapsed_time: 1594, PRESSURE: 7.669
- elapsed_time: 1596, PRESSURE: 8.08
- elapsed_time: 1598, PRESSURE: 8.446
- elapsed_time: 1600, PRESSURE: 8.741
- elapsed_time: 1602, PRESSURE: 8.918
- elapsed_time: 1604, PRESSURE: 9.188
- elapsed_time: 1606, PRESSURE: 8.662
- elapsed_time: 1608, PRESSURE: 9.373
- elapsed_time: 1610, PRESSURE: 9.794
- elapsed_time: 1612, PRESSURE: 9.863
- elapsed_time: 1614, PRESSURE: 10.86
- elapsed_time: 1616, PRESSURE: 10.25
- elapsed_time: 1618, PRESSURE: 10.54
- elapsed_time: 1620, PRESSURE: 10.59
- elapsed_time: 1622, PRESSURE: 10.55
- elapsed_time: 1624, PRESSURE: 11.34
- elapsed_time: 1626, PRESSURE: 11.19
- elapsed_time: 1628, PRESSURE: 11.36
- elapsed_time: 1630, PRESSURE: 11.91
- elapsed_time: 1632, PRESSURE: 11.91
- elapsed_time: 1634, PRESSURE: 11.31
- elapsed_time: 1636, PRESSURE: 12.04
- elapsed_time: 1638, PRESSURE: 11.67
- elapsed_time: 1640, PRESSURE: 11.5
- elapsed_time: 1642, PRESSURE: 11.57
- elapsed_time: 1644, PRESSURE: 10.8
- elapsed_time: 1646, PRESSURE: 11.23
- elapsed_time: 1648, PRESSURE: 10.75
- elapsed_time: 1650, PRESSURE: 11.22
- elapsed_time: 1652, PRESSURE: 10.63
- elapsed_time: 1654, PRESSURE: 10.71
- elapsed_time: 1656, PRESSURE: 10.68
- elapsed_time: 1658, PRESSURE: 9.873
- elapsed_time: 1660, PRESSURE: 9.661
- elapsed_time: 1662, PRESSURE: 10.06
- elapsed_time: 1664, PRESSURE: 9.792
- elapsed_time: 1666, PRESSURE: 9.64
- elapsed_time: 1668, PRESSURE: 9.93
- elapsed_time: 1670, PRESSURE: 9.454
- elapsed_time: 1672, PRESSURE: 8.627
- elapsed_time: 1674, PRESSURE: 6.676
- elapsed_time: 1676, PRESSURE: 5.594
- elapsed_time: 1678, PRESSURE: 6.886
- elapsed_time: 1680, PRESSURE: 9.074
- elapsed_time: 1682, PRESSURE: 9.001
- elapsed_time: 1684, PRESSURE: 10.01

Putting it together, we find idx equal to 9.2 min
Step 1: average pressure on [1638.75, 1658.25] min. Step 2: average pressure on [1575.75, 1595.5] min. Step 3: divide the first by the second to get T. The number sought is 1.50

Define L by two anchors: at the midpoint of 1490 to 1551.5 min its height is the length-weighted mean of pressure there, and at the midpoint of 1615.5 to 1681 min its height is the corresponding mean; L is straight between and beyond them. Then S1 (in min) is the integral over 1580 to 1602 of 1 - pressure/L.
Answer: 5.99 min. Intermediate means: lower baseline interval 10.6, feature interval 7.58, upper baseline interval 10.3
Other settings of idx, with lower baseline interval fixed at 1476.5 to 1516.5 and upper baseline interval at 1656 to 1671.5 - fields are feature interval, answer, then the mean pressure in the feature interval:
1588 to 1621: 3.91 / 8.99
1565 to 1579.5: 3.72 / 7.76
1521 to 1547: 1.59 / 10.1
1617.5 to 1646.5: -3.76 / 11.3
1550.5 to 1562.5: 1.11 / 9.57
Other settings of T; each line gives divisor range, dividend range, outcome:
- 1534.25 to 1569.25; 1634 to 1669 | 1.14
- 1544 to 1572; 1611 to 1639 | 1.22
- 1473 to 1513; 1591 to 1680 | 0.91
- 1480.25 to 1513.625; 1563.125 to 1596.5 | 0.69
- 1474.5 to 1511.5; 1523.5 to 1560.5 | 0.90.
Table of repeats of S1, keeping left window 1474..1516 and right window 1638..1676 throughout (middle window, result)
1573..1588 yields 4.43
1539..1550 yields 0.95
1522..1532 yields 0.26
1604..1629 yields -0.07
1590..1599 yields 2.32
